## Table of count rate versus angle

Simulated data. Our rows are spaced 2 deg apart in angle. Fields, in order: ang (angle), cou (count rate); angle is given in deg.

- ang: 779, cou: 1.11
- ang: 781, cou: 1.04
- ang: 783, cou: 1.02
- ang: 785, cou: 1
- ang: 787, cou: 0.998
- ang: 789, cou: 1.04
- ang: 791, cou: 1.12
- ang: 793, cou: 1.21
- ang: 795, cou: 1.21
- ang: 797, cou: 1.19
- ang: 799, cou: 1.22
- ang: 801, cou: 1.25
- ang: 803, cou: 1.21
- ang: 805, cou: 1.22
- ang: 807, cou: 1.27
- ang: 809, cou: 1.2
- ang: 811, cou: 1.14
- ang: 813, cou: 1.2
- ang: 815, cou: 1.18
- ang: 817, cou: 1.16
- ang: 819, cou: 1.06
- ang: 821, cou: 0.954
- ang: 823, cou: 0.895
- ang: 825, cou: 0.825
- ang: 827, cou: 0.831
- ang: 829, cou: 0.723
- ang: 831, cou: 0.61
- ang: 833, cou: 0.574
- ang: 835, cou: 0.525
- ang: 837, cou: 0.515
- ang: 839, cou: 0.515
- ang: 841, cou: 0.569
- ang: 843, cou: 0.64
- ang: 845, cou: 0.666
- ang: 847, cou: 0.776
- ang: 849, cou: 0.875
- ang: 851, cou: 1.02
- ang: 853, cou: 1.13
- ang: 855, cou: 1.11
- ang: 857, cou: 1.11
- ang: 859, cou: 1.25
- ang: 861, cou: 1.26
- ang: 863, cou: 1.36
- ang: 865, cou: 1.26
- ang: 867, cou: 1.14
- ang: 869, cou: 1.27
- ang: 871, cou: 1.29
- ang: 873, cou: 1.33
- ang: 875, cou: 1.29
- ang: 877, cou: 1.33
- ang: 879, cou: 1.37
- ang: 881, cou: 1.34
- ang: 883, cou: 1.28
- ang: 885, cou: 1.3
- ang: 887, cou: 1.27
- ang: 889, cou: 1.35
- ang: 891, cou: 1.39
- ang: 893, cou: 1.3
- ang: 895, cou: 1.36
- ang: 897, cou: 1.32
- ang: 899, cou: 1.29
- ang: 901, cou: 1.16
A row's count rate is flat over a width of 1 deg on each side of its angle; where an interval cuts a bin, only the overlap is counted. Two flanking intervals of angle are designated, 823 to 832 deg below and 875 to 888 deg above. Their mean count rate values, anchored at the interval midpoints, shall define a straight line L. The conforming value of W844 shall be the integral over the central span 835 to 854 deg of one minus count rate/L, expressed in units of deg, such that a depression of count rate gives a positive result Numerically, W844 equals 4.3 deg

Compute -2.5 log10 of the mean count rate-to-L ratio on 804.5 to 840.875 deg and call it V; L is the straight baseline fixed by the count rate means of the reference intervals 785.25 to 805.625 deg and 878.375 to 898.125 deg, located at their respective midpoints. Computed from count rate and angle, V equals 0.32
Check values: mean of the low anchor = 1.16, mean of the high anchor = 1.33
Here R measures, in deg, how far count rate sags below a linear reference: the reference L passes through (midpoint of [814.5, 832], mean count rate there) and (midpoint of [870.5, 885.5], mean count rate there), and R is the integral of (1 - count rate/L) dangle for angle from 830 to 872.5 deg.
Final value 7.7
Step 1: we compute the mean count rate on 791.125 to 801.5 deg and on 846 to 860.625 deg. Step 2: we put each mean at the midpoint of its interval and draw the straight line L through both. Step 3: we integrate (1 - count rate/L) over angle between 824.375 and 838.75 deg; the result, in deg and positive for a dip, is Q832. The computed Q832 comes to 6.0 deg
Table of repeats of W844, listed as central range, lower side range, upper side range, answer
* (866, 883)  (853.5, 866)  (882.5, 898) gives -0.3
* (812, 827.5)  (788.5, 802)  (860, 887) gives 2.5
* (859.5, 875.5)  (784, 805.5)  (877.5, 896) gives 0.2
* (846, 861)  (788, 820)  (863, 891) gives 2.5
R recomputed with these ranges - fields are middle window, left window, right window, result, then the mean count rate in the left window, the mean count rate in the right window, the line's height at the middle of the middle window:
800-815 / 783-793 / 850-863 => -1.7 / 1.05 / 1.16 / 1.09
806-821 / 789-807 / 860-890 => 0.7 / 1.2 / 1.3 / 1.22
